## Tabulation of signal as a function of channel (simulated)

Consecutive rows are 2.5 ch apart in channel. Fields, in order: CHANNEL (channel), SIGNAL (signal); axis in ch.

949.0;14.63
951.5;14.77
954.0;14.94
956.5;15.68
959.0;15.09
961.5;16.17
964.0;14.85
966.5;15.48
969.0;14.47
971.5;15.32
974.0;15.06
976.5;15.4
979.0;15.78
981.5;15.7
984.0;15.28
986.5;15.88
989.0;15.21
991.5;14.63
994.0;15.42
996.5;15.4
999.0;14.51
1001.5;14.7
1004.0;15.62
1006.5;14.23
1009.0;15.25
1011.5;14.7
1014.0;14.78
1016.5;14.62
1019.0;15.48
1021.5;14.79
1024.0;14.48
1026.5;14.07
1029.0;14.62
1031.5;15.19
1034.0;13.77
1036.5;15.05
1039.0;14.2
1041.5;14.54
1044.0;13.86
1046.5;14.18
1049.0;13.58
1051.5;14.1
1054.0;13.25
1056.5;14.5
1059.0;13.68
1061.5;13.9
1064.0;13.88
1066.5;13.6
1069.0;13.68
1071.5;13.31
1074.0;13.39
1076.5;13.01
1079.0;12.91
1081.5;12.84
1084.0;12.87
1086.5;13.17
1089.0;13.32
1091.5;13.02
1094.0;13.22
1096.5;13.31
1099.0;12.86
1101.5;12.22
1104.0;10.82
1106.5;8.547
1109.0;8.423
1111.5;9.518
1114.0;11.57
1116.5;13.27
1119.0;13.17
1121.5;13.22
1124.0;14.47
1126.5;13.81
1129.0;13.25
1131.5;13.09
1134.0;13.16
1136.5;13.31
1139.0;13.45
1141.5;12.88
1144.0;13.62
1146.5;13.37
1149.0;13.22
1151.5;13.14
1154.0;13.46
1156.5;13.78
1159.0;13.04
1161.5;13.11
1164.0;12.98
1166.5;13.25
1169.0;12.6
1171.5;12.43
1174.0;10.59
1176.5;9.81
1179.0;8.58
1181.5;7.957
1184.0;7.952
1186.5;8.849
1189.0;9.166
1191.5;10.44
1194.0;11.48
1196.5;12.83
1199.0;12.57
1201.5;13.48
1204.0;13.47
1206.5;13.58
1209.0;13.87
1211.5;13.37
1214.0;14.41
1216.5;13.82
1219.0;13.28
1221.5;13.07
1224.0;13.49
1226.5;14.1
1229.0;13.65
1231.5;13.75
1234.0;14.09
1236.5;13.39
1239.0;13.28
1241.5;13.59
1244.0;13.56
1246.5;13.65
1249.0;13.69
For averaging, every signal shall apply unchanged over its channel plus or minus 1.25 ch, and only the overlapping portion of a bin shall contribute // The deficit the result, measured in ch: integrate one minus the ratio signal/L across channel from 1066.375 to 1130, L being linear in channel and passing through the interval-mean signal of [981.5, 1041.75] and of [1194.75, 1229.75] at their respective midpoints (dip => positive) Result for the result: 7.7 ch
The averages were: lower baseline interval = 14.9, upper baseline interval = 13.5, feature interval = 12.5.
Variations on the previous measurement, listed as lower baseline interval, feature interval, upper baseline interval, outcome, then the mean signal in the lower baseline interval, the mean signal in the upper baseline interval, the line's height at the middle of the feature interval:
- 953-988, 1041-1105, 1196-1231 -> 5.48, 15.4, 13.5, 14.6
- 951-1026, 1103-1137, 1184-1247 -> 4.18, 15.1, 12.9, 13.8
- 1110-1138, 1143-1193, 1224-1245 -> 6.11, 12.9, 13.7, 13.2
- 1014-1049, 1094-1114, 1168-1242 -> 3.75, 14.5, 12.2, 13.5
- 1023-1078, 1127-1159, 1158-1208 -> -2.96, 14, 11.4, 12.2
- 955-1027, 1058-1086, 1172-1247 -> 1.41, 15.1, 12.3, 14.1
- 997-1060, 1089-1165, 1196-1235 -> 7.10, 14.5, 13.6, 14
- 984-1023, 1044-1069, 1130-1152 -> 0.86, 15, 13.3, 14.3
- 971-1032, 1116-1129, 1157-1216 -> -0.67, 15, 11.8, 12.9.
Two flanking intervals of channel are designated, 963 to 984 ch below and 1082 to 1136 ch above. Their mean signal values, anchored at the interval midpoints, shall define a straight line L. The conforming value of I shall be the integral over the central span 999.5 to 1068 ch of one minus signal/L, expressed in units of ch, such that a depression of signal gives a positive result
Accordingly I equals -1.9 ch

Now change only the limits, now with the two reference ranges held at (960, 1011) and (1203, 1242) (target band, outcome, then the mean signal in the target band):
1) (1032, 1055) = 1.1 ch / 14.1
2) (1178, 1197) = 5.9 ch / 9.55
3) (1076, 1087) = 1.2 ch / 12.9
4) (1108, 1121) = 2.7 ch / 11.4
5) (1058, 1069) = 0.7 ch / 13.8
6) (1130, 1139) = 0.6 ch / 13.2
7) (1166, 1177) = 1.7 ch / 11.8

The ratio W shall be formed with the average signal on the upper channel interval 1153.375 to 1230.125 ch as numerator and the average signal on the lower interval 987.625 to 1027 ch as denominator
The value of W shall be 0.8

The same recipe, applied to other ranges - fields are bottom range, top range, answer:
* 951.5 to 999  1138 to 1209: 0.78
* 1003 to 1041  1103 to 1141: 0.83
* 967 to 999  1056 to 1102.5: 0.87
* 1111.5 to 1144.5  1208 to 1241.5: 1.04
